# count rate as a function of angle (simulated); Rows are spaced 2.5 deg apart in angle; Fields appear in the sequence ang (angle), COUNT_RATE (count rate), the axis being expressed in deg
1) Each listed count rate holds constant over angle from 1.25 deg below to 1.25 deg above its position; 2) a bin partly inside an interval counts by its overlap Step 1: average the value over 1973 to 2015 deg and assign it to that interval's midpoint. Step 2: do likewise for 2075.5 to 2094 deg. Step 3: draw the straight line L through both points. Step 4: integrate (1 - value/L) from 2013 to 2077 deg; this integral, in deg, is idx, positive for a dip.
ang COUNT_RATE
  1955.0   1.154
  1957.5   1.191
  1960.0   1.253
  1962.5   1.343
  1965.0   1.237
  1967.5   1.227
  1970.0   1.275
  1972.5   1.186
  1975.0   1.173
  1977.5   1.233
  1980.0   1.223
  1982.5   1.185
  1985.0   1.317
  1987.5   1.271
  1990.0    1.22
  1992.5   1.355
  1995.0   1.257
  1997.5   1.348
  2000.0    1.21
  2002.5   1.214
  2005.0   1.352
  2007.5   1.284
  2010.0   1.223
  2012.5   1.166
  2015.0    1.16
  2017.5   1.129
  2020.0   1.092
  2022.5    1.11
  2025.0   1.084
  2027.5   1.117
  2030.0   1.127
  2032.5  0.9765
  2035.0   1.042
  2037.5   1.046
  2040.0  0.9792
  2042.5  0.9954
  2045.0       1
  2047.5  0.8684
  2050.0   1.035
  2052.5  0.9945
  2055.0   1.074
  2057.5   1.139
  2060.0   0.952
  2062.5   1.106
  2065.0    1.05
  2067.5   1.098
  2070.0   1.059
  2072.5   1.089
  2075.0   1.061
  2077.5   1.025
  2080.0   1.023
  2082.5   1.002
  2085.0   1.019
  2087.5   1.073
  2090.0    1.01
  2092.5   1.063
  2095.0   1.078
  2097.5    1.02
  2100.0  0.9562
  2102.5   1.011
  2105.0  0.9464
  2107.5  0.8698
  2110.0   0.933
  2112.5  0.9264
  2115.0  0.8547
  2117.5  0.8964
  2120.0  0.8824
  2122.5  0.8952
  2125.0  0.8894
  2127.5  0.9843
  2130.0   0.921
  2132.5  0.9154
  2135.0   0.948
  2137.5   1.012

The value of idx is 4.0 deg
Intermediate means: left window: 1.25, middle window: 1.06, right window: 1.03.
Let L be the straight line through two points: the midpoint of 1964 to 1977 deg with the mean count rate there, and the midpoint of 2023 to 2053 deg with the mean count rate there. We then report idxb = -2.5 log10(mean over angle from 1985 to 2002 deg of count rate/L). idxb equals -0.11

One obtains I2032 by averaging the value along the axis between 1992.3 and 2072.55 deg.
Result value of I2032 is 1.11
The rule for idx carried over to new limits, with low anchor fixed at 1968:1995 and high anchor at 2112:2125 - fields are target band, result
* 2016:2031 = 0.32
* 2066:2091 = -1.35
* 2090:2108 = -1.12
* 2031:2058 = 1.72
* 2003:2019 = -0.67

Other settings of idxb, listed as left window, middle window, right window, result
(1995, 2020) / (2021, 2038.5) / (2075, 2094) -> 0.10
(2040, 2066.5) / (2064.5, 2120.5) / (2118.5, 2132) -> -0.04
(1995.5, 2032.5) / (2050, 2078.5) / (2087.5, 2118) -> 0.00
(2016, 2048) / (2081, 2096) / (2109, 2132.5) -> -0.09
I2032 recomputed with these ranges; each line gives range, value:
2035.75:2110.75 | 1.02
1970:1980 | 1.21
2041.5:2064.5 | 1.02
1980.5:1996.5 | 1.27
